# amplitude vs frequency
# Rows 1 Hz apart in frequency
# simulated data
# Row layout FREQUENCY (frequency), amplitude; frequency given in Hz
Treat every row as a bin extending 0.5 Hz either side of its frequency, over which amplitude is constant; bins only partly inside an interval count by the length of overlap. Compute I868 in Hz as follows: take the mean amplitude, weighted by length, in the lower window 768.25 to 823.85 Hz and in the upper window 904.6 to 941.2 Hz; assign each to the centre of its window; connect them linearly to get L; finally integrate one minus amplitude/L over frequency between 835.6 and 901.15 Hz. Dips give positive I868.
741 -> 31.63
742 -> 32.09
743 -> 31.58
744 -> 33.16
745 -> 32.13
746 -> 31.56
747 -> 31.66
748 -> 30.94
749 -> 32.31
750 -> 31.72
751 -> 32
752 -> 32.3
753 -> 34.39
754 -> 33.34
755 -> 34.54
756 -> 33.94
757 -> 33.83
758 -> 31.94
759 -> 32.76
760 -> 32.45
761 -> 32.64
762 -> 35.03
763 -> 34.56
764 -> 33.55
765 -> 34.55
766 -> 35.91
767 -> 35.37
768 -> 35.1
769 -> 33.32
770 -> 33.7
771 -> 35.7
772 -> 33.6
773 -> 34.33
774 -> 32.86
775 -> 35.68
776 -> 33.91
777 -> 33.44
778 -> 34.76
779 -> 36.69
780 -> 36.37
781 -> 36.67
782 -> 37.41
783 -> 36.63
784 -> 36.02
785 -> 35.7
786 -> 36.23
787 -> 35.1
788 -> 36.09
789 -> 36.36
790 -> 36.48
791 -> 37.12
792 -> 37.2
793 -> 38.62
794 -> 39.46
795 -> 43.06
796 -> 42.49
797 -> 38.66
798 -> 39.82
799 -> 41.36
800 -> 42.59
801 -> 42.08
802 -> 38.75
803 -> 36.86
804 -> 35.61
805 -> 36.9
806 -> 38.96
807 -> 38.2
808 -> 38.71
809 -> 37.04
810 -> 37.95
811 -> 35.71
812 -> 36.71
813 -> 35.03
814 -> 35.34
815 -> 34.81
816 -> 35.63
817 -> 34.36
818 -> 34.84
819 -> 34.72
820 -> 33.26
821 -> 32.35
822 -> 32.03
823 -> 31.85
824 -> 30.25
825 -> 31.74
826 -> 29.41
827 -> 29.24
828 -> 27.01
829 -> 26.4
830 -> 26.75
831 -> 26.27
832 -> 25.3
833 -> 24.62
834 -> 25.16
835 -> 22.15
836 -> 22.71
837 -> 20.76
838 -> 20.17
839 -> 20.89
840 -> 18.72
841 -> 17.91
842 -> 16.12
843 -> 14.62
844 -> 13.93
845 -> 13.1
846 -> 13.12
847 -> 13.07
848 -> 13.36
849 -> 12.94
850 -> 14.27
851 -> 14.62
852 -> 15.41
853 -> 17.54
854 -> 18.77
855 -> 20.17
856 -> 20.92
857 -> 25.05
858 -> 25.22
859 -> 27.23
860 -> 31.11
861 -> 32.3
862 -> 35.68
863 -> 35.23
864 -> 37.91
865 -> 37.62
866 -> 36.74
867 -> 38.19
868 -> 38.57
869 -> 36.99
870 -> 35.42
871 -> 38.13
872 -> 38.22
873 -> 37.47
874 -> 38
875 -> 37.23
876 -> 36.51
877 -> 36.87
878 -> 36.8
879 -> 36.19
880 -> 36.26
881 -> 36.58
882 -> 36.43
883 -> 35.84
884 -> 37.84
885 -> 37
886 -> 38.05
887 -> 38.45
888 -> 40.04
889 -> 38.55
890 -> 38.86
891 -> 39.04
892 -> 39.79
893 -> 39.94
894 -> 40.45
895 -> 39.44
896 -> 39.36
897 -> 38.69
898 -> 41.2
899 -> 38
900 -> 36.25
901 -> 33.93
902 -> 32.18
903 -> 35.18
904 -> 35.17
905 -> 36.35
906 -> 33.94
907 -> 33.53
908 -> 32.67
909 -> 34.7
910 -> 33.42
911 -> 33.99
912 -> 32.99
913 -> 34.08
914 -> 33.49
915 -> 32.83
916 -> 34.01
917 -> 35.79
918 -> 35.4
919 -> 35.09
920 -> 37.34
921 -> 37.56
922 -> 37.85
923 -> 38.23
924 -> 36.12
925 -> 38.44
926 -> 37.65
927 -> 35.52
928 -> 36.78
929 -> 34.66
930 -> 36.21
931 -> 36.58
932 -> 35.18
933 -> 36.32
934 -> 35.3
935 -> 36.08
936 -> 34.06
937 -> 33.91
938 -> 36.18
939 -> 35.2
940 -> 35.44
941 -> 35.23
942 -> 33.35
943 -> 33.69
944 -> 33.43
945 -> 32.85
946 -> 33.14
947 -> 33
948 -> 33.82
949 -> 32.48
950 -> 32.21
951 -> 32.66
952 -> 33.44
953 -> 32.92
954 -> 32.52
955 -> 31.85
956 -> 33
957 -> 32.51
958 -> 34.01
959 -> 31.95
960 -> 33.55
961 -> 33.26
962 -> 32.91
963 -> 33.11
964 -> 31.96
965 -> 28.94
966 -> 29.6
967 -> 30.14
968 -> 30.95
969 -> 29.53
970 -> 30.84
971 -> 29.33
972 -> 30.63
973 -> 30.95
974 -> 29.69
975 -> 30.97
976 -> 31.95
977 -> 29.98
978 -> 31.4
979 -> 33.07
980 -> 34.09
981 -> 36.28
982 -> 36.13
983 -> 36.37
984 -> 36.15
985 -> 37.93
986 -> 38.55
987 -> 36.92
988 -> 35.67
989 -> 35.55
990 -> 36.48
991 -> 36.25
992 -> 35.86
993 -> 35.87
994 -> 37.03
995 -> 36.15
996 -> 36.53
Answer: 9.97 Hz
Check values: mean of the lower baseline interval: 36.4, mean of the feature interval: 30.3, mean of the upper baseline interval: 35.4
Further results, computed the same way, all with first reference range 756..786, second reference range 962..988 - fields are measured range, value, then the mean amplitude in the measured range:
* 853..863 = 2.23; 26.3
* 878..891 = -1.54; 37.5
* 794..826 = -2.19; 36.6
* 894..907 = -1.27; 36.7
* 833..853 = 9.87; 17.2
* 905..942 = -2.38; 35.3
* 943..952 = -0.02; 33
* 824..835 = 2.26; 27.1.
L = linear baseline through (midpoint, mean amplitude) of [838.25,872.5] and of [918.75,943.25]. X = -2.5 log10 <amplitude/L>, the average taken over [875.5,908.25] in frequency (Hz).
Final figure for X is -0.23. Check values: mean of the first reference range 24.6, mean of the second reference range 35.9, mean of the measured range 37.2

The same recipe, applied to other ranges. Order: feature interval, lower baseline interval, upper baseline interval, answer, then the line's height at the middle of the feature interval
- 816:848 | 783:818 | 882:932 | 0.45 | 37.3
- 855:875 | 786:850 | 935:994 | -0.08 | 31.4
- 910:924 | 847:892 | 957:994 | -0.09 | 32.5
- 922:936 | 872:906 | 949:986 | -0.04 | 34.9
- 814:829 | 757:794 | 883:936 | 0.11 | 35.6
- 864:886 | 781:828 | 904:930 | -0.04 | 35.7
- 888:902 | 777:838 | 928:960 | -0.13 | 34.1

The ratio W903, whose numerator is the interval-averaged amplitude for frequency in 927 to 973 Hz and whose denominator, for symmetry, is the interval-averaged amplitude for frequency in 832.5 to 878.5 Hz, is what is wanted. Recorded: 1.28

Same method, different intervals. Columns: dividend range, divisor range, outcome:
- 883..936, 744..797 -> 1.04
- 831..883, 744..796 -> 0.77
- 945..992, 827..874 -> 1.32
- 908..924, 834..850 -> 2.05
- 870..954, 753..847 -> 1.11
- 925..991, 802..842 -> 1.10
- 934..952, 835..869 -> 1.47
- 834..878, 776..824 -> 0.71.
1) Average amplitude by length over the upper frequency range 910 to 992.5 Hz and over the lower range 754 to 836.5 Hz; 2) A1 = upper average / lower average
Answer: 0.99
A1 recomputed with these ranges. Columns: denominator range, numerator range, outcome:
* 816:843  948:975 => 1.19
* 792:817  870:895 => 0.99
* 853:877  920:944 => 1.10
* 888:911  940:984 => 0.88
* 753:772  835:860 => 0.54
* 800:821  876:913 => 1.00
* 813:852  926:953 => 1.42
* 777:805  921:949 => 0.93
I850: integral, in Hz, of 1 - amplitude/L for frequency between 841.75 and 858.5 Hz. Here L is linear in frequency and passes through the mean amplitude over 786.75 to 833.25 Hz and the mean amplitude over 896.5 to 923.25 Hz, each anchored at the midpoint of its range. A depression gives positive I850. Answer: 8.85 Hz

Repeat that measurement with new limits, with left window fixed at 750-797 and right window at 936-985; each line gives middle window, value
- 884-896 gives -1.9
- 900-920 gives -0.5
